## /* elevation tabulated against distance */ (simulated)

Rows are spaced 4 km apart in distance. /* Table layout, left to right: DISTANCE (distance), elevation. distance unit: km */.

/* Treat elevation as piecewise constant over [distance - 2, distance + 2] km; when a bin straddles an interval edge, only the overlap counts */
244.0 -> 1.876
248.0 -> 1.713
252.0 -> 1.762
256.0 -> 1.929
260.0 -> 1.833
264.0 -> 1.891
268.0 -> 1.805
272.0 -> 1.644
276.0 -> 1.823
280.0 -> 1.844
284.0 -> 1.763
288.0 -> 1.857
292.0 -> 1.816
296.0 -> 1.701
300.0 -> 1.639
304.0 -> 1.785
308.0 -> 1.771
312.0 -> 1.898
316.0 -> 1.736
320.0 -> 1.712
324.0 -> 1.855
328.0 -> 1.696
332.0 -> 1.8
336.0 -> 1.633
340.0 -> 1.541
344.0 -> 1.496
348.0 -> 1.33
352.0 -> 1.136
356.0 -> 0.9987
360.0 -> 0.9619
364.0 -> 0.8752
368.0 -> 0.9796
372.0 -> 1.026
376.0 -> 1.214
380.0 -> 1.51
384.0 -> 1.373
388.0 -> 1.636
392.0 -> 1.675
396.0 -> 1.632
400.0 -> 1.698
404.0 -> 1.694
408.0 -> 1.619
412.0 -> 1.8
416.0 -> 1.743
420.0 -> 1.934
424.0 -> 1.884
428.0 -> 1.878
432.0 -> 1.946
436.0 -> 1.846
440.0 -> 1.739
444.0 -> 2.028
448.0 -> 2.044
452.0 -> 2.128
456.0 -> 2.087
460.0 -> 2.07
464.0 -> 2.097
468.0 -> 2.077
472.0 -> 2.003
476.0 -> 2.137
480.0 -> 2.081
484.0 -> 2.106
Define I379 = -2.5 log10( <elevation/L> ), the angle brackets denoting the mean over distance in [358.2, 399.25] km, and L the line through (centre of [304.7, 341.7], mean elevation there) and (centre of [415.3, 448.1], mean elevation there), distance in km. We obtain 0.36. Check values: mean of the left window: 1.74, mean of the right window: 1.89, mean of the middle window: 1.3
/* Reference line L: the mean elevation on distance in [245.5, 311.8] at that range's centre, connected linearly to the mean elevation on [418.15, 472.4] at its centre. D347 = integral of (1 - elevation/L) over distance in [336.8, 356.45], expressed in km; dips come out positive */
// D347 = 5.5 km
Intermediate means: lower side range 1.79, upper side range 1.98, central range 1.34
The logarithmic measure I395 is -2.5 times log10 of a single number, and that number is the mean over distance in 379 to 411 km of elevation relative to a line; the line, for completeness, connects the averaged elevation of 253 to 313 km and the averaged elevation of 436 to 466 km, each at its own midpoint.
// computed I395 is 0.202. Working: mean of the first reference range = 1.8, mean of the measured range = 1.61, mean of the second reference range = 2.02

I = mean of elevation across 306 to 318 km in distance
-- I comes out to 1.8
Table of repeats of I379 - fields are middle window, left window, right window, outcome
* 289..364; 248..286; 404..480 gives 0.18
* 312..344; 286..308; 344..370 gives -0.21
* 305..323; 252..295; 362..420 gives -0.05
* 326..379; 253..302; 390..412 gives 0.32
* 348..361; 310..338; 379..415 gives 0.49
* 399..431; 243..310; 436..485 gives 0.11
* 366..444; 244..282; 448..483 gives 0.22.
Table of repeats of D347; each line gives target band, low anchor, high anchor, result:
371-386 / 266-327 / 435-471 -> 4.8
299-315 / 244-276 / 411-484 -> 0.6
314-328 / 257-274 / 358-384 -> -3.1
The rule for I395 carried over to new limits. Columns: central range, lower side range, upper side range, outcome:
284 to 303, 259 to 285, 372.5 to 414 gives 0.002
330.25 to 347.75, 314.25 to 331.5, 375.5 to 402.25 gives 0.079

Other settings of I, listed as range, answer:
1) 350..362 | 1.03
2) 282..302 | 1.76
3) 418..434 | 1.91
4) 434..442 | 1.79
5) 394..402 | 1.67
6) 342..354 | 1.32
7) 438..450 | 1.94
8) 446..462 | 2.08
